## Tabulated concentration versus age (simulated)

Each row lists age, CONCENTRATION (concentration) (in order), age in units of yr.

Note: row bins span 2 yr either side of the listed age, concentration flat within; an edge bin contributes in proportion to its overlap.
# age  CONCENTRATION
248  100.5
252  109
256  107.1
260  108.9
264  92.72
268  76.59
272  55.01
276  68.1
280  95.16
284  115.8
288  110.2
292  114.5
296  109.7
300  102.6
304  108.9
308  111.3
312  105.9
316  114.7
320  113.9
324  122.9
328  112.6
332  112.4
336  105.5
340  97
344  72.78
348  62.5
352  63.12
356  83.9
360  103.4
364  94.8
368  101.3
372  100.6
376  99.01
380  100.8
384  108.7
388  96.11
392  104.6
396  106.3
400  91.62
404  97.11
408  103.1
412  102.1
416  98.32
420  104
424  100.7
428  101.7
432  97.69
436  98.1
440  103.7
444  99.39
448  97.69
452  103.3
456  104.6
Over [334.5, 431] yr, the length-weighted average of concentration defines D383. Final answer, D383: 95.8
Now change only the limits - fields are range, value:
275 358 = 101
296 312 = 108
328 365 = 89.5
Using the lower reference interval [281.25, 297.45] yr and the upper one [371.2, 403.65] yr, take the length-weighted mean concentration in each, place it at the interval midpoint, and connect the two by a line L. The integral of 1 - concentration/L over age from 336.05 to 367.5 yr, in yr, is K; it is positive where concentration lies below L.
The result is 6.0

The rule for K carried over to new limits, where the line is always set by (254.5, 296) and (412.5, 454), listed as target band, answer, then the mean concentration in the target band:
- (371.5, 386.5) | -0.6 yr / 102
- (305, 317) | -1.7 yr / 110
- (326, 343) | -1.4 yr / 105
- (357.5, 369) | -0.1 yr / 99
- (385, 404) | -0.1 yr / 99.9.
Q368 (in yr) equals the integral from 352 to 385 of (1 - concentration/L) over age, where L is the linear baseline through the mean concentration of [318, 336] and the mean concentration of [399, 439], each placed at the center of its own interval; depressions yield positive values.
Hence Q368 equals 3.4 yr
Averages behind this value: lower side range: 114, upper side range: 99.7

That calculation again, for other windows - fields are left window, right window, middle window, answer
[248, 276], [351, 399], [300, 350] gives -4.8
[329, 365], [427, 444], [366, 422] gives -3.7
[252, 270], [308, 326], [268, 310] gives 3.3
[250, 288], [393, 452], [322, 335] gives -2.6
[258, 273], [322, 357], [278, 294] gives -4.0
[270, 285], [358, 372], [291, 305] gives -3.7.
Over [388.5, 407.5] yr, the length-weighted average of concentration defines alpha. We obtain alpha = 99.9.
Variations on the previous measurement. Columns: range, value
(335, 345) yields 92.3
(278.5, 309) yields 109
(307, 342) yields 111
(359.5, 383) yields 100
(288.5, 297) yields 112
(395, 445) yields 100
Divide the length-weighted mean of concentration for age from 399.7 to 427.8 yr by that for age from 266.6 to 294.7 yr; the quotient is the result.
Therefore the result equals 1.1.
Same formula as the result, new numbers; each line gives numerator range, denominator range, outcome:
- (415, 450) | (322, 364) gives 1.07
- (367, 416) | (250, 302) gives 1.04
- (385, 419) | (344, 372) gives 1.18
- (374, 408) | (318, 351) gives 1.02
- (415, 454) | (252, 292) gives 1.07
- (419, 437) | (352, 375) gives 1.07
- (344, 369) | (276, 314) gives 0.78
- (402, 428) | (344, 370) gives 1.20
